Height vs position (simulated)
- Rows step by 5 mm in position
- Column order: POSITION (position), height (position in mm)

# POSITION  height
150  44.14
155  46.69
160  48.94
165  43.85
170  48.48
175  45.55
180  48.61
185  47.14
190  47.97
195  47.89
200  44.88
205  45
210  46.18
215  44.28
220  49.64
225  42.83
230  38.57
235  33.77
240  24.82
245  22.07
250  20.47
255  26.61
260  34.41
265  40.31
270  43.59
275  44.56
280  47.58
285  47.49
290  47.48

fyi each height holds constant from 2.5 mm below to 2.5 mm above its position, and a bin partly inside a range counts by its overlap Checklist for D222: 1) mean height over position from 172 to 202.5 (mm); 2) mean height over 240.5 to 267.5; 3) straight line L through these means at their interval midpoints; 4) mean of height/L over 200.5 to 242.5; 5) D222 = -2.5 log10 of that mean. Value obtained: -0.09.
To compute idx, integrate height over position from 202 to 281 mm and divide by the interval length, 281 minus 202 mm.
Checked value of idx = 37.7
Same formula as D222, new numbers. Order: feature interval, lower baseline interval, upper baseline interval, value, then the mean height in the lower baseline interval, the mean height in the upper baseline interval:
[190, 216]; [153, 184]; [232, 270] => -0.15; 47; 30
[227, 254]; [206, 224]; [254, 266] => 0.37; 46.2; 33.9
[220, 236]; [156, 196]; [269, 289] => 0.15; 47.3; 46.1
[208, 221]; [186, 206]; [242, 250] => -0.24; 46.6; 21.7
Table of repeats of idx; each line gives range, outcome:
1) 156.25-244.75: 43.5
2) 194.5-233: 44.6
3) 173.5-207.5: 46.8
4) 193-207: 45.9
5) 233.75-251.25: 25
